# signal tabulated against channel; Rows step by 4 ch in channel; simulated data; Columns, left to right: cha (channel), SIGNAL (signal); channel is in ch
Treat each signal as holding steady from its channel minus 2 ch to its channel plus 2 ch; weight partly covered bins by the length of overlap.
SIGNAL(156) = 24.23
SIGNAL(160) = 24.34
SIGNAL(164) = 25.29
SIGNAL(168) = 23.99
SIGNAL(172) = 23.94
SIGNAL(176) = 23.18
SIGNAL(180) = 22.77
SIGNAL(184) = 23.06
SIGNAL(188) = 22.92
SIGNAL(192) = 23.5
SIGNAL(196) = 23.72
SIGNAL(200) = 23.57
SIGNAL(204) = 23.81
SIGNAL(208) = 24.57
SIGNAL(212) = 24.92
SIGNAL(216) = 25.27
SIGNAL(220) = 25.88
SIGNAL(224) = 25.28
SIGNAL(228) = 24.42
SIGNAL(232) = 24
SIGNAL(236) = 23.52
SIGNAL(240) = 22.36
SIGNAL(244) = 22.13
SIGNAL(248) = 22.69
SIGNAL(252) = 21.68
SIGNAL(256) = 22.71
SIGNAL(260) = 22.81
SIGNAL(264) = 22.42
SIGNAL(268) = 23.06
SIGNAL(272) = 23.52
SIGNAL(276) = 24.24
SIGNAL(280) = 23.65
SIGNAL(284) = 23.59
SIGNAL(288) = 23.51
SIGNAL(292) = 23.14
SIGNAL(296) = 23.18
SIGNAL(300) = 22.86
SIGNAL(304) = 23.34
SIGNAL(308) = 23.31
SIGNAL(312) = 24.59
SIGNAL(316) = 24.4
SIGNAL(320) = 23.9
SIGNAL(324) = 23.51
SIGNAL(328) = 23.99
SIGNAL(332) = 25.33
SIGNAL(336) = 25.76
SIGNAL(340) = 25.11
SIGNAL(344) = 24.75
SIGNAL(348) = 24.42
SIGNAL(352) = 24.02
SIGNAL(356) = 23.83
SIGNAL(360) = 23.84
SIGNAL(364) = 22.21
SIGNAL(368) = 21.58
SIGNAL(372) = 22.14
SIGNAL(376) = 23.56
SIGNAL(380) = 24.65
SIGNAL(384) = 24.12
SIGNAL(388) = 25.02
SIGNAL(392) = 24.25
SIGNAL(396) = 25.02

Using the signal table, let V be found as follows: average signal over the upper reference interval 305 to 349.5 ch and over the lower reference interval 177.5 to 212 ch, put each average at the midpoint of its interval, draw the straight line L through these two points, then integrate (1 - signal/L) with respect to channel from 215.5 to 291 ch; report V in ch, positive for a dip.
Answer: 1.5 ch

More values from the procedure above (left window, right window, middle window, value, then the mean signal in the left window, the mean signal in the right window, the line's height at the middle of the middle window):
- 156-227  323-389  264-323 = 1.19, 24.1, 24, 24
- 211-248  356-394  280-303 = 0.53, 24.1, 23.5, 23.8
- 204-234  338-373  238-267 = 2.49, 24.8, 23.6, 24.5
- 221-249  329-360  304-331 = 0.49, 23.6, 24.7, 24.4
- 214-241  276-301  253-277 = 0.80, 24.5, 23.4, 23.8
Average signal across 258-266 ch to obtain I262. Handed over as 22.6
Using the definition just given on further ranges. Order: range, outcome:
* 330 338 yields 25.5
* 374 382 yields 24.1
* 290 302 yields 23.1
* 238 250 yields 22.4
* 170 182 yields 23.3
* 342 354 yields 24.4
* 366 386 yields 23.2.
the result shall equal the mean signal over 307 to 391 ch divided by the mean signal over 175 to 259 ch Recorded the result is 1.02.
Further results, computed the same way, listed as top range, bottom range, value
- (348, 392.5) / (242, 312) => 1.02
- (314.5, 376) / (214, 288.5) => 1.02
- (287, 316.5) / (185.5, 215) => 0.98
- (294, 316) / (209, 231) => 0.94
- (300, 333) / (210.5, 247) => 0.99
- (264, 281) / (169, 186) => 1.01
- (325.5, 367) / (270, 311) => 1.03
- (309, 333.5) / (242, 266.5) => 1.08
